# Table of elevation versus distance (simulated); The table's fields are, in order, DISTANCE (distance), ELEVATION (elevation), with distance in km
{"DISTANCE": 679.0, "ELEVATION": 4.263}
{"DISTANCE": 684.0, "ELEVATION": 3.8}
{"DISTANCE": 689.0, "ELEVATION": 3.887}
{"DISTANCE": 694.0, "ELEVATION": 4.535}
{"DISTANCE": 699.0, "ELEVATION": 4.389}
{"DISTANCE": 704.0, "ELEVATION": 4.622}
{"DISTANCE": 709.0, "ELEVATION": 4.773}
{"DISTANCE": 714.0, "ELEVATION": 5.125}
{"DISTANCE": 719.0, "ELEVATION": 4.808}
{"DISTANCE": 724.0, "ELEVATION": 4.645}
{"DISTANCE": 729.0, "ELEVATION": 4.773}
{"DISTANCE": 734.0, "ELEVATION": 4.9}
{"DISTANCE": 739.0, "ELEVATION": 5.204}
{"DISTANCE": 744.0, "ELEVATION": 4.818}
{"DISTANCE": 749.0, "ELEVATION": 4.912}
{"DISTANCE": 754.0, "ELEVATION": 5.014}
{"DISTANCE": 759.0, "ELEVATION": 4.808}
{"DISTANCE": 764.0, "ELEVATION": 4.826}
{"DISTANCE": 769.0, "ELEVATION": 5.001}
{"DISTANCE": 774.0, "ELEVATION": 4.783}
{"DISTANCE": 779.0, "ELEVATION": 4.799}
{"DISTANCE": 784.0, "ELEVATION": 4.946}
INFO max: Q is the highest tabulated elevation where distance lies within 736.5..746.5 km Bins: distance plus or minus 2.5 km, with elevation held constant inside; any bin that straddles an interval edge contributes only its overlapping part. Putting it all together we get 5.204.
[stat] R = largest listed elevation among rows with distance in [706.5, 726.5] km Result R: 5.125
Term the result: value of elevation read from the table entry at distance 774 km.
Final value 4.783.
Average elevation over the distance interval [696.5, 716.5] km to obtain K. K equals 4.73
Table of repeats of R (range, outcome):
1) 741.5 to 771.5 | 5.014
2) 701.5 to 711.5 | 4.773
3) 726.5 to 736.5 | 4.9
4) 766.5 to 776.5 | 5.001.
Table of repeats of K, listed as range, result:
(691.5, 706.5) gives 4.52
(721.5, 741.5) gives 4.88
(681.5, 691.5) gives 3.84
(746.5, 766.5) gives 4.89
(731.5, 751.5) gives 4.96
